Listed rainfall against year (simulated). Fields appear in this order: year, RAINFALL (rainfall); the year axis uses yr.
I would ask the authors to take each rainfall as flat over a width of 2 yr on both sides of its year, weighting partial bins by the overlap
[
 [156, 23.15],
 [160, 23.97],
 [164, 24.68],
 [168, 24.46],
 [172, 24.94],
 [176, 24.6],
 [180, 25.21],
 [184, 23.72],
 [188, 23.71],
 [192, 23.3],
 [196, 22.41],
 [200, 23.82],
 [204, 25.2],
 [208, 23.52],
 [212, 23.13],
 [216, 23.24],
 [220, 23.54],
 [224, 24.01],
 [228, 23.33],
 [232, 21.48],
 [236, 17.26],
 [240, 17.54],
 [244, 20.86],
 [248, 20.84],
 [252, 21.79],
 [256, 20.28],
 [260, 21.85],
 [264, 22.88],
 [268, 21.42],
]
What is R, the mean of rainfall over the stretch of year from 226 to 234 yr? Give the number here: 22.4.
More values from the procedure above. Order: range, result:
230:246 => 19.3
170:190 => 24.4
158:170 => 24.4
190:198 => 22.9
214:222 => 23.4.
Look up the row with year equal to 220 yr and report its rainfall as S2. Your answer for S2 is 23.54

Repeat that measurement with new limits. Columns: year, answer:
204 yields 25.2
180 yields 25.21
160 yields 23.97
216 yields 23.24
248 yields 20.84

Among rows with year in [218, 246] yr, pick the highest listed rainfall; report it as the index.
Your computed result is 24.01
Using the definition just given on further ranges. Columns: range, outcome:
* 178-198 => 25.21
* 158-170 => 24.68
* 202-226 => 25.2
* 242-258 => 21.79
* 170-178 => 24.94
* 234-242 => 17.54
